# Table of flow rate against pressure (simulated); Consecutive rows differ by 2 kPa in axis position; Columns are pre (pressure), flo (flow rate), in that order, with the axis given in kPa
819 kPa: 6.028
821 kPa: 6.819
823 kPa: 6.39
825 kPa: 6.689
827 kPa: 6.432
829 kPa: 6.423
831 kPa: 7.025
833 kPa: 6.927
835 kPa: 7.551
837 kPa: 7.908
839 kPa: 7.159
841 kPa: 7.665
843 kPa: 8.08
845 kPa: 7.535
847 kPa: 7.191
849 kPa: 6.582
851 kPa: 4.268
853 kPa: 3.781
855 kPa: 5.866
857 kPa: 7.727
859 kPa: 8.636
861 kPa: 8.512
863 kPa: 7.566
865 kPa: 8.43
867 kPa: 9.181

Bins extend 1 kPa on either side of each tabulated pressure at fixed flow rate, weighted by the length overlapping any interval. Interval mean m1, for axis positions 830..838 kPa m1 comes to 7.35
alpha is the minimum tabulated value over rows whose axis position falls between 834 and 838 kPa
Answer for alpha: 7.551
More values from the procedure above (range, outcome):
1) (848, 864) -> 3.781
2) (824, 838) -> 6.423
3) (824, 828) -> 6.432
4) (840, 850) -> 6.582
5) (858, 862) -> 8.512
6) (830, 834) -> 6.927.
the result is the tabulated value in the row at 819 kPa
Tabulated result 6.028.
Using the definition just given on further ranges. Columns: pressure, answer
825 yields 6.689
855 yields 5.866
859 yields 8.636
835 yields 7.551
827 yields 6.432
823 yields 6.39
